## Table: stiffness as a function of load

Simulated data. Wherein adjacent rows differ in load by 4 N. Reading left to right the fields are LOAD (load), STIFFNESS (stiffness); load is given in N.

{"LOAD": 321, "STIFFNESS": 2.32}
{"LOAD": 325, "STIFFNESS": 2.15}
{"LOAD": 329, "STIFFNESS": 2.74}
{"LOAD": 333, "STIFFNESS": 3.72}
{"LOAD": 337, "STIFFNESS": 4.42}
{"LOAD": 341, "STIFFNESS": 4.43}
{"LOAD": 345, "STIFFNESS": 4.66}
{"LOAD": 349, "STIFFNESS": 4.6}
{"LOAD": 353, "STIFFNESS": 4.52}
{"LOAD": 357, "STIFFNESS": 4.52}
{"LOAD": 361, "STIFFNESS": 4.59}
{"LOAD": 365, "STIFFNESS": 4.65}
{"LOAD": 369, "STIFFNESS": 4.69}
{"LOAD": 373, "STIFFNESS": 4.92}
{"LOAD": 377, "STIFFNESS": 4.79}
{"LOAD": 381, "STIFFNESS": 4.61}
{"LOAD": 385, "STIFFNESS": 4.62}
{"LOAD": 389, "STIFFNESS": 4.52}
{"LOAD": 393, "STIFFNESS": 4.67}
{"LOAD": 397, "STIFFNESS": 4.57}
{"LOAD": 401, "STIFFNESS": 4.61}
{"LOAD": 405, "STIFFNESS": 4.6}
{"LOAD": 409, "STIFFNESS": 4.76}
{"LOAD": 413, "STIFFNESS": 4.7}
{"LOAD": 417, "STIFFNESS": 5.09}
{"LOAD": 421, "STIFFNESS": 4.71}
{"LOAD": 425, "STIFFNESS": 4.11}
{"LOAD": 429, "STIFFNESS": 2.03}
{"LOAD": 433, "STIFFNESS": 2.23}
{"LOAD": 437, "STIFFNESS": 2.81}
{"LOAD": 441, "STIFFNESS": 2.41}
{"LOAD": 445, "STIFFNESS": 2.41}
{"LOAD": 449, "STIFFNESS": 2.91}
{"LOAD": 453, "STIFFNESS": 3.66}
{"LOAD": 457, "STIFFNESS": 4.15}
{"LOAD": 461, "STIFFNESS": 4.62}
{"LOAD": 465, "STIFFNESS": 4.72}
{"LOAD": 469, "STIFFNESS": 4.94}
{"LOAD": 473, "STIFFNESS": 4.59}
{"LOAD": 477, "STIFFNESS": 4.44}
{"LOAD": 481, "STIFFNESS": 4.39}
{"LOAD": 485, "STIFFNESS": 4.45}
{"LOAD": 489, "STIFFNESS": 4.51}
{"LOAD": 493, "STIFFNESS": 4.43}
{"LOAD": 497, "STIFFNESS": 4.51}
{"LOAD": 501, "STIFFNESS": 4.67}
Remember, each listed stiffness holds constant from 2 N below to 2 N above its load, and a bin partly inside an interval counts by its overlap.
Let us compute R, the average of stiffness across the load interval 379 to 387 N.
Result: 4.62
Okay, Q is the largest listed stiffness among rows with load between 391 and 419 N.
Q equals 5.09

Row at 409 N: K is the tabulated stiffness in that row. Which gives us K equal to 4.76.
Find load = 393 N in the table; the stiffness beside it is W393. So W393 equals 4.67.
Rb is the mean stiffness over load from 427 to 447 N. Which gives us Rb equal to 2.38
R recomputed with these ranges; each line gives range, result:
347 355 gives 4.56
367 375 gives 4.8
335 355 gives 4.53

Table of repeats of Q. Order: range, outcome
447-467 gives 4.72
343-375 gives 4.92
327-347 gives 4.66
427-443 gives 2.81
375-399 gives 4.79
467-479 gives 4.94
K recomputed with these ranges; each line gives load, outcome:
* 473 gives 4.59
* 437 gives 2.81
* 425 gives 4.11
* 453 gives 3.66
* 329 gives 2.74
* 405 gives 4.6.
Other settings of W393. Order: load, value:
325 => 2.15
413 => 4.7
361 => 4.59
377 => 4.79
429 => 2.03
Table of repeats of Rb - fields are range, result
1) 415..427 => 4.64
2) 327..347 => 3.99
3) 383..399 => 4.6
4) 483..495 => 4.46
